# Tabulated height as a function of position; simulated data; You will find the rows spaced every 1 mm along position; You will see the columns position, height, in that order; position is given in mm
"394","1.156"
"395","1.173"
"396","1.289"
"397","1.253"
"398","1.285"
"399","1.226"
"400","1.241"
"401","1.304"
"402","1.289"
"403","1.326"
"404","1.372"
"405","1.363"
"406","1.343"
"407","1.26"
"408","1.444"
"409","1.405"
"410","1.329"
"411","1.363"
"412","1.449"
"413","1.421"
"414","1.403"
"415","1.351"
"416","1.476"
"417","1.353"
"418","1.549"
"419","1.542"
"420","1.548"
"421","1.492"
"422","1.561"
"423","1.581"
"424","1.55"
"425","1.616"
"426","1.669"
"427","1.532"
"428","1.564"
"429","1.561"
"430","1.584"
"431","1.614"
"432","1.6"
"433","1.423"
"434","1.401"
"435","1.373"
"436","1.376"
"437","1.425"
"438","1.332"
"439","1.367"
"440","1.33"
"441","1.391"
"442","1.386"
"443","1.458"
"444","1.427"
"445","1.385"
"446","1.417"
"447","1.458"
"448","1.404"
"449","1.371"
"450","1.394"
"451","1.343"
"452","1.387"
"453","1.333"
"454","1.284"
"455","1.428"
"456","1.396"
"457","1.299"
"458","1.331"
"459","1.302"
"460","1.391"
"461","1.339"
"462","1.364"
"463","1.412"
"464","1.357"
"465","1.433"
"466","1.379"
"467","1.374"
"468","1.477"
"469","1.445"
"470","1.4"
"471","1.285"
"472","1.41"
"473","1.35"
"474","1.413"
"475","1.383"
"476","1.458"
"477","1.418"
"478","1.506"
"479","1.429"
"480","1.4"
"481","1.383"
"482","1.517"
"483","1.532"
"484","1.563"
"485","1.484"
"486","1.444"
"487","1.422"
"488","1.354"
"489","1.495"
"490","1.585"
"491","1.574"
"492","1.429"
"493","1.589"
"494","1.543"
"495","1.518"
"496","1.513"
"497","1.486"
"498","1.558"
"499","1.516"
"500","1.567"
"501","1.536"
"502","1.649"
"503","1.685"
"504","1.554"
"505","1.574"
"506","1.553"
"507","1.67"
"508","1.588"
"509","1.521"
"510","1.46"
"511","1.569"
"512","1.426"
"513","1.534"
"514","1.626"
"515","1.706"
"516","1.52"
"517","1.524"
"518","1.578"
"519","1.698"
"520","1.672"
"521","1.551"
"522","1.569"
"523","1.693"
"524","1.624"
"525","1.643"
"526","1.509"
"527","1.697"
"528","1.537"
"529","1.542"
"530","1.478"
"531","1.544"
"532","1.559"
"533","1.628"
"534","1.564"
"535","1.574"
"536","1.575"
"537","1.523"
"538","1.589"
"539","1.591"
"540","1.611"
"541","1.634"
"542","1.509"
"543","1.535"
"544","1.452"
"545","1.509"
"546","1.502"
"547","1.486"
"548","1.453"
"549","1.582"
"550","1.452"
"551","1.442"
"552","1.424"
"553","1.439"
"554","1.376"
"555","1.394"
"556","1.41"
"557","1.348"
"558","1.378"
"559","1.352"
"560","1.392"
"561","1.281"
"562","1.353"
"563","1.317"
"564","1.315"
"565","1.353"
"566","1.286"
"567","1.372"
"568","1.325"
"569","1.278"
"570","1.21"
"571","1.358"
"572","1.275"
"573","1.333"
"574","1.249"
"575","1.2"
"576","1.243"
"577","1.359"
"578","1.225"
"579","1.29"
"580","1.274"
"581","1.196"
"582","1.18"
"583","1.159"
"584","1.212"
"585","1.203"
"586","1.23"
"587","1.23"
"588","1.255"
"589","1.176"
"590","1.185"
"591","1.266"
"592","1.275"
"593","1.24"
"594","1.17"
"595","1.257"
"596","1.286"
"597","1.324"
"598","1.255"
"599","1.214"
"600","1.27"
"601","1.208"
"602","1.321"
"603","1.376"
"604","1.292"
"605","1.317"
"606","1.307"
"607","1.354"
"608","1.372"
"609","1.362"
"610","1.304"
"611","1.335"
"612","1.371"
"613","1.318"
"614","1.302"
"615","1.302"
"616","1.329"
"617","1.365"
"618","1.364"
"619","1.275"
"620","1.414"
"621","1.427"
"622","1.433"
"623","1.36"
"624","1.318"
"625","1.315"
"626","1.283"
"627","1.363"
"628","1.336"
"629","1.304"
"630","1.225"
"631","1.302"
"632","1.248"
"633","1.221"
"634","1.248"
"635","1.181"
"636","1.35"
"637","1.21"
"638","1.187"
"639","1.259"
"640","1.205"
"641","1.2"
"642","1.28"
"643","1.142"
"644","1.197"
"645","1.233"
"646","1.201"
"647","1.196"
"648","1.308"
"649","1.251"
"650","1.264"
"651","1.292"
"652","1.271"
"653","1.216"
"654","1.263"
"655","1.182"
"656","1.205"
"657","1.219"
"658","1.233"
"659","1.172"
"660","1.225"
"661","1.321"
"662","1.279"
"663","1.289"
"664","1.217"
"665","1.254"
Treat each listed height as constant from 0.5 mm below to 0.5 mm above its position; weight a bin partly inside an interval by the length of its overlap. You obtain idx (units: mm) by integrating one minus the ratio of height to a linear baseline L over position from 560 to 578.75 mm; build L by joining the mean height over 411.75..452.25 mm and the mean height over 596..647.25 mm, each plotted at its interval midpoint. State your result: 0.6 mm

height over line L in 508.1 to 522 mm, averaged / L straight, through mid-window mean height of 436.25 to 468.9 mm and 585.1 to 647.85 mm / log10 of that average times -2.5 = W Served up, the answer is -0.17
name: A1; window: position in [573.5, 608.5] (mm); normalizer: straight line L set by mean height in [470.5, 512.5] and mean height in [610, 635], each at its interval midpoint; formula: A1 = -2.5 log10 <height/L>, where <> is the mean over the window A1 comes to 0.09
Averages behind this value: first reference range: 1.5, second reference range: 1.32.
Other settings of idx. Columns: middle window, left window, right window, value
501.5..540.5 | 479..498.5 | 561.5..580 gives -4.6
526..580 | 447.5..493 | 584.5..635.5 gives -3.4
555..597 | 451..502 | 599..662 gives 1.9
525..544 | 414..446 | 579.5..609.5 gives -3.2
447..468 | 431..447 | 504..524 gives 1.2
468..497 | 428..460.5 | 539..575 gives -1.1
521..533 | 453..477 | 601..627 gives -1.9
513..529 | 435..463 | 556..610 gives -3.4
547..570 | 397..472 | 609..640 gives -0.6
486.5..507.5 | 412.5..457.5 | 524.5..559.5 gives -0.8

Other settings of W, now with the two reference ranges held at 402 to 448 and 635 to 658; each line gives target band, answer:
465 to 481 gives -0.01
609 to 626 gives -0.07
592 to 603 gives 0.02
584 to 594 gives 0.05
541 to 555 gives -0.12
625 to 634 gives -0.03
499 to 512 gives -0.15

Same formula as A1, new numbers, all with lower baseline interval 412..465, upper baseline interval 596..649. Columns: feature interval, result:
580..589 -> 0.10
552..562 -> -0.03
